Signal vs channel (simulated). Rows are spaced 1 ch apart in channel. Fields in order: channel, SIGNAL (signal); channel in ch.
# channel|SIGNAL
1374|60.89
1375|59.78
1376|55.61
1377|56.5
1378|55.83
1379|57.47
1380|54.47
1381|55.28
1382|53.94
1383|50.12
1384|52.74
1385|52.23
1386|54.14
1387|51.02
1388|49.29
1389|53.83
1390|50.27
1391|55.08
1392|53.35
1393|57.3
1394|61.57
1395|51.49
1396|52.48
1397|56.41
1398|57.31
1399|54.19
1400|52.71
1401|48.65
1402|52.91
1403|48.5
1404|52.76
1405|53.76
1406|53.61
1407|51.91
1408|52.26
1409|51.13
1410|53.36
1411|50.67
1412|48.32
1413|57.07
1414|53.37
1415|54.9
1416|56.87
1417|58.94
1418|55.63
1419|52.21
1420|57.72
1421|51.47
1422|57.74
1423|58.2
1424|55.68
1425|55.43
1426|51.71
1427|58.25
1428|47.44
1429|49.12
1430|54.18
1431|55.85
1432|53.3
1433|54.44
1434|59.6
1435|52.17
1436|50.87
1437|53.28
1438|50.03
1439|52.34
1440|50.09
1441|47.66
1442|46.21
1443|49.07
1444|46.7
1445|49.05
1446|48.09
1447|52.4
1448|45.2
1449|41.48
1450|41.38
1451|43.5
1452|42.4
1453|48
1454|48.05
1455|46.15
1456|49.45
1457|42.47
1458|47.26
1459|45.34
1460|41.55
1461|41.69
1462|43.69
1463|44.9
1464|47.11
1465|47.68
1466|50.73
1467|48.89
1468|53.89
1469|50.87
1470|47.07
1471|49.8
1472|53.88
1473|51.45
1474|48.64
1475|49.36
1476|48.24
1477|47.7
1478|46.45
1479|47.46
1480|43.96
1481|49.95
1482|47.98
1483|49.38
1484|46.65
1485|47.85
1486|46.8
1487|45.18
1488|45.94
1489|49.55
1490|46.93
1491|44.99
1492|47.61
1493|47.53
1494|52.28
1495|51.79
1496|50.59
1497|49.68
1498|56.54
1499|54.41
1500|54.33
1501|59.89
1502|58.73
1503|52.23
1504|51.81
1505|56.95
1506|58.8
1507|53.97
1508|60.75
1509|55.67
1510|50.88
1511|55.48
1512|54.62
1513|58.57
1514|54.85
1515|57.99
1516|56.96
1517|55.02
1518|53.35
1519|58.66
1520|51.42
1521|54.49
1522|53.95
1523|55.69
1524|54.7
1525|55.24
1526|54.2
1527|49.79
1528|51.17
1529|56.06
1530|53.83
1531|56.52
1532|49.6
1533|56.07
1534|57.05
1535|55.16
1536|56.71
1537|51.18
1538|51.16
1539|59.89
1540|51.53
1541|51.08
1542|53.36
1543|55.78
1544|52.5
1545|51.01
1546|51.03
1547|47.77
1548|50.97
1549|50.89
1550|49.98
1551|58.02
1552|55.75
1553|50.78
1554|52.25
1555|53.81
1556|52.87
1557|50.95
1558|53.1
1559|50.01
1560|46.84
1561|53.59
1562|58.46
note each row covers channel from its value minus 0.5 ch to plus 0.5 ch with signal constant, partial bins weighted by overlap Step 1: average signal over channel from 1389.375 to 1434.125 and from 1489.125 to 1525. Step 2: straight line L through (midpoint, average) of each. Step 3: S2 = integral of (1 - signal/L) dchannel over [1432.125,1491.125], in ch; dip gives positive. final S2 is 6.5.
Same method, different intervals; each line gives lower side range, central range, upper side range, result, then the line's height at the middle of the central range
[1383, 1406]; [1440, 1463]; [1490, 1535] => 3.3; 53.7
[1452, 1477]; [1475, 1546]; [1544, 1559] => -3.7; 50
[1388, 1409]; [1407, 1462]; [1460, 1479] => 0.2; 50.8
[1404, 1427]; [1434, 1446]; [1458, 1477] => 0.3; 51.3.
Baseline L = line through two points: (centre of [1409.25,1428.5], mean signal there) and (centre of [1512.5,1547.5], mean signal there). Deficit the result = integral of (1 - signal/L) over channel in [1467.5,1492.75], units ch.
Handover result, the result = 2.77 ch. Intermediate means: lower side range 54.4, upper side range 54.1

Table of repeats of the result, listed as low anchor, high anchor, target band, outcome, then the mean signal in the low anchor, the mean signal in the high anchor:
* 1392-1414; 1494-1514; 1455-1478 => 2.8 ch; 53.3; 55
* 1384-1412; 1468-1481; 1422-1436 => -0.8 ch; 53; 49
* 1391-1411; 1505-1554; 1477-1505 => 2.1 ch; 53.4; 54.2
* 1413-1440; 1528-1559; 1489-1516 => -0.1 ch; 54.2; 53.1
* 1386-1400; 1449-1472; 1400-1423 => -0.7 ch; 54.1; 46.5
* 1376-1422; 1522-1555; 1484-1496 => 1.2 ch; 53.7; 53.4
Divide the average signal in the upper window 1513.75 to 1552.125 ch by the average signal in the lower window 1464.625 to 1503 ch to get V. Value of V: 1.08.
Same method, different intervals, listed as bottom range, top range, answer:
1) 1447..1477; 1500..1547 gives 1.16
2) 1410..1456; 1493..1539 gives 1.06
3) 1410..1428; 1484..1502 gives 0.92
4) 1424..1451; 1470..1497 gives 0.96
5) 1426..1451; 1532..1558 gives 1.06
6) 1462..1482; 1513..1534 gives 1.12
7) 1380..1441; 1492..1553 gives 1.01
